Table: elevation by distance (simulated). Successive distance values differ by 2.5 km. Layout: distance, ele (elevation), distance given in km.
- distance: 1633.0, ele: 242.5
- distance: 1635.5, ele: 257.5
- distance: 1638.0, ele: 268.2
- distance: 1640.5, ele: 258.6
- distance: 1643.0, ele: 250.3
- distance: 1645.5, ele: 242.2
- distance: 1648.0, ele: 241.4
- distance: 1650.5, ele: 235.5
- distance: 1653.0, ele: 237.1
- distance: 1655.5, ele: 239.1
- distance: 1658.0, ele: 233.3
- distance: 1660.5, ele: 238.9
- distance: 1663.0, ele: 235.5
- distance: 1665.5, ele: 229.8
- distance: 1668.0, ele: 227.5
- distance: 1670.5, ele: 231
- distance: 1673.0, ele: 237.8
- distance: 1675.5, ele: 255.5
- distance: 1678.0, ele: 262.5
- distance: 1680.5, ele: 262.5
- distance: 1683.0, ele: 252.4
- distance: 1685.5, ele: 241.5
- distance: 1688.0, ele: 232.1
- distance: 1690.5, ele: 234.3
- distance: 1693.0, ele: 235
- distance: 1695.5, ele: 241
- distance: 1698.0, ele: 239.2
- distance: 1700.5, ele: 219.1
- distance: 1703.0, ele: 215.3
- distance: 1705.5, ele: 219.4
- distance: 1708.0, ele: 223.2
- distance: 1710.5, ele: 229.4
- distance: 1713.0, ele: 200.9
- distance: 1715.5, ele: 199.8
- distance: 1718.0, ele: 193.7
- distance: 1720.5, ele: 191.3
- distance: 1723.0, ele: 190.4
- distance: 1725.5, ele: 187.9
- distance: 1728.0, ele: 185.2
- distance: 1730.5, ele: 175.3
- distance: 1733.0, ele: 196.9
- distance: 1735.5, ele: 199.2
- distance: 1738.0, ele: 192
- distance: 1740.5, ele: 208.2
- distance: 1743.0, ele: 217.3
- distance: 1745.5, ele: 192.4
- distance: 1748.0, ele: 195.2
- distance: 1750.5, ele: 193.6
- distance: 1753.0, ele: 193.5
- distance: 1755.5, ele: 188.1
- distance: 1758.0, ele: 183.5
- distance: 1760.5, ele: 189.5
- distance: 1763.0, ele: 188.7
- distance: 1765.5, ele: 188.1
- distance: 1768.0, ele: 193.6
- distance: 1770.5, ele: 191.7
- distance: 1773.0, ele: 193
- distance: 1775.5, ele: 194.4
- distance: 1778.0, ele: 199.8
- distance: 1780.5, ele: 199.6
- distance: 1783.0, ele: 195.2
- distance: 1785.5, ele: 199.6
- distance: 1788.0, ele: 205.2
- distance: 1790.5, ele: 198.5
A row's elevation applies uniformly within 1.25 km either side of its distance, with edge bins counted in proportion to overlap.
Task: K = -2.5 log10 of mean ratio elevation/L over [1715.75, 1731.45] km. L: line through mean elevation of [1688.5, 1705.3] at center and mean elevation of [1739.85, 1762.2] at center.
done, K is 0.13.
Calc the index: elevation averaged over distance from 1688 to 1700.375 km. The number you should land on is 235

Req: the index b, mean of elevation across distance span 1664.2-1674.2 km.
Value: 232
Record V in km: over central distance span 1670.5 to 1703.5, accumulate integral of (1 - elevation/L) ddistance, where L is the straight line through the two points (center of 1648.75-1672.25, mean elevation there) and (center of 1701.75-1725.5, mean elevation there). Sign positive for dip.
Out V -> -3.1 km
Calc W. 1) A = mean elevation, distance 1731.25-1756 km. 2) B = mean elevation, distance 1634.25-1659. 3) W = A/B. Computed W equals 0.8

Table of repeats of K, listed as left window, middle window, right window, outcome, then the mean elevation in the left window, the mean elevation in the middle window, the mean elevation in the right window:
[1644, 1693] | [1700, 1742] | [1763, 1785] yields 0.08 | 240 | 201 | 194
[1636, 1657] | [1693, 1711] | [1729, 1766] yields -0.05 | 247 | 227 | 193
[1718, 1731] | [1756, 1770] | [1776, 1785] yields 0.03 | 187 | 189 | 198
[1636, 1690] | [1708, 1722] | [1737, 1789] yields 0.07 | 244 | 205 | 195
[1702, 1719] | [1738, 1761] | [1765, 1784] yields 0.03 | 212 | 196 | 195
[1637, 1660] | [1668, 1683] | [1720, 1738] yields -0.10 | 245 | 248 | 190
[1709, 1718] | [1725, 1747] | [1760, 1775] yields 0.03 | 208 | 195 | 191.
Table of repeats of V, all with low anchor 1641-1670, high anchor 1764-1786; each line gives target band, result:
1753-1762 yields 0.6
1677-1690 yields -1.2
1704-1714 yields 0.0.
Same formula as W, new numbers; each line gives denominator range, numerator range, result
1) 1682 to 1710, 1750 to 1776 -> 0.82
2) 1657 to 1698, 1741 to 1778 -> 0.80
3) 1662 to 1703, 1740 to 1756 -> 0.83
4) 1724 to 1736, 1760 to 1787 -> 1.03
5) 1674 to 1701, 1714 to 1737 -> 0.78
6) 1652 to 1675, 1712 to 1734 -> 0.81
